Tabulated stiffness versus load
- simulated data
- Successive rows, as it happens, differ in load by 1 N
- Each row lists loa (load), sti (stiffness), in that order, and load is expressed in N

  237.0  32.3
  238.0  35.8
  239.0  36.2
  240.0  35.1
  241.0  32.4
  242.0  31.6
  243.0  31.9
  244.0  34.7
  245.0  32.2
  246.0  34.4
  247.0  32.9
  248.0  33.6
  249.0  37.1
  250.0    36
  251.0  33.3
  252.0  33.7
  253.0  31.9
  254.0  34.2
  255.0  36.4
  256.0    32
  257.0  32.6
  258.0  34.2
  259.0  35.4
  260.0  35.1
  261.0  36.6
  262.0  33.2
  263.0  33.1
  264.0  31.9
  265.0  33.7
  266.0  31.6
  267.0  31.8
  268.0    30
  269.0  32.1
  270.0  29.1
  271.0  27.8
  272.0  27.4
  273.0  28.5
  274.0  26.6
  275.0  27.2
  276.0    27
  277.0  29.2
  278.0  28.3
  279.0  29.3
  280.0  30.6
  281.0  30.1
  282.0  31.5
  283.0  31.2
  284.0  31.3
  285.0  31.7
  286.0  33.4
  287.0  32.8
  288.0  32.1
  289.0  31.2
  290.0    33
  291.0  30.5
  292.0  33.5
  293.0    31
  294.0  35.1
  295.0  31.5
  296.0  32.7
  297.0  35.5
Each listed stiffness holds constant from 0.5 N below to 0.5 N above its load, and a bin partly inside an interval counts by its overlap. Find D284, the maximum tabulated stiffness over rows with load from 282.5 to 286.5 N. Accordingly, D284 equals 33.4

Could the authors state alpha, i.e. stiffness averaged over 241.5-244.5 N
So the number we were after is 32.7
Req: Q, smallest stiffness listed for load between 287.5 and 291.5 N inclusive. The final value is 30.5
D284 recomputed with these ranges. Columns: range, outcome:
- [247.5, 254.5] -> 37.1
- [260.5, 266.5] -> 36.6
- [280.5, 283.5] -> 31.5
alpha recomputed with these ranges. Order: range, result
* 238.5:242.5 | 33.8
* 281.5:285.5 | 31.4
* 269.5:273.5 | 28.2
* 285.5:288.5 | 32.8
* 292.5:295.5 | 32.5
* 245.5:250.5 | 34.8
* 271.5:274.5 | 27.5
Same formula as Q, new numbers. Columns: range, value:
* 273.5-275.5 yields 26.6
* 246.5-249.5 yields 32.9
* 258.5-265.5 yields 31.9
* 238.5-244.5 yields 31.6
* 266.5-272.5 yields 27.4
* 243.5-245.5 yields 32.2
